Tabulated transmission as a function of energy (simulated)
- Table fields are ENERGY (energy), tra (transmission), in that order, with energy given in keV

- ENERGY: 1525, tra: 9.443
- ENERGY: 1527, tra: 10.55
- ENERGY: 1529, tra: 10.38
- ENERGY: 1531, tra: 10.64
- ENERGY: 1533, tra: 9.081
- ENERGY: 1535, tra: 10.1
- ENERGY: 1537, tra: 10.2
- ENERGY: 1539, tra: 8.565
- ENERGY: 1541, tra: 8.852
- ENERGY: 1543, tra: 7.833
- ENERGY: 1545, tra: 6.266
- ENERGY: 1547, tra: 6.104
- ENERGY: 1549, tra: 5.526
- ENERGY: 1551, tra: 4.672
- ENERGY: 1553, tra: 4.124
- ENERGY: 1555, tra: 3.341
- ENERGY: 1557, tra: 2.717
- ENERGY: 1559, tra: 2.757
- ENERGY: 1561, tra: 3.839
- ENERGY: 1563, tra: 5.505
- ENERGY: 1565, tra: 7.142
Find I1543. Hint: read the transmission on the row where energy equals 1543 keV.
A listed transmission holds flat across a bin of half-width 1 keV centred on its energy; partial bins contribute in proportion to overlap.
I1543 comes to 7.833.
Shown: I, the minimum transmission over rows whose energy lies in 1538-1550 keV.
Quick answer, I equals 5.526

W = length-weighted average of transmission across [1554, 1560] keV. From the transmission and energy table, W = 2.94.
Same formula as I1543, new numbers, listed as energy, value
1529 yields 10.38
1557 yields 2.717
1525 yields 9.443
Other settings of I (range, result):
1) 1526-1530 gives 10.38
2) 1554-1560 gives 2.717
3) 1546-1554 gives 4.124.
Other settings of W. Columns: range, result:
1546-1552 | 5.43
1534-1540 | 9.62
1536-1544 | 8.86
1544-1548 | 6.19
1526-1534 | 10.2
